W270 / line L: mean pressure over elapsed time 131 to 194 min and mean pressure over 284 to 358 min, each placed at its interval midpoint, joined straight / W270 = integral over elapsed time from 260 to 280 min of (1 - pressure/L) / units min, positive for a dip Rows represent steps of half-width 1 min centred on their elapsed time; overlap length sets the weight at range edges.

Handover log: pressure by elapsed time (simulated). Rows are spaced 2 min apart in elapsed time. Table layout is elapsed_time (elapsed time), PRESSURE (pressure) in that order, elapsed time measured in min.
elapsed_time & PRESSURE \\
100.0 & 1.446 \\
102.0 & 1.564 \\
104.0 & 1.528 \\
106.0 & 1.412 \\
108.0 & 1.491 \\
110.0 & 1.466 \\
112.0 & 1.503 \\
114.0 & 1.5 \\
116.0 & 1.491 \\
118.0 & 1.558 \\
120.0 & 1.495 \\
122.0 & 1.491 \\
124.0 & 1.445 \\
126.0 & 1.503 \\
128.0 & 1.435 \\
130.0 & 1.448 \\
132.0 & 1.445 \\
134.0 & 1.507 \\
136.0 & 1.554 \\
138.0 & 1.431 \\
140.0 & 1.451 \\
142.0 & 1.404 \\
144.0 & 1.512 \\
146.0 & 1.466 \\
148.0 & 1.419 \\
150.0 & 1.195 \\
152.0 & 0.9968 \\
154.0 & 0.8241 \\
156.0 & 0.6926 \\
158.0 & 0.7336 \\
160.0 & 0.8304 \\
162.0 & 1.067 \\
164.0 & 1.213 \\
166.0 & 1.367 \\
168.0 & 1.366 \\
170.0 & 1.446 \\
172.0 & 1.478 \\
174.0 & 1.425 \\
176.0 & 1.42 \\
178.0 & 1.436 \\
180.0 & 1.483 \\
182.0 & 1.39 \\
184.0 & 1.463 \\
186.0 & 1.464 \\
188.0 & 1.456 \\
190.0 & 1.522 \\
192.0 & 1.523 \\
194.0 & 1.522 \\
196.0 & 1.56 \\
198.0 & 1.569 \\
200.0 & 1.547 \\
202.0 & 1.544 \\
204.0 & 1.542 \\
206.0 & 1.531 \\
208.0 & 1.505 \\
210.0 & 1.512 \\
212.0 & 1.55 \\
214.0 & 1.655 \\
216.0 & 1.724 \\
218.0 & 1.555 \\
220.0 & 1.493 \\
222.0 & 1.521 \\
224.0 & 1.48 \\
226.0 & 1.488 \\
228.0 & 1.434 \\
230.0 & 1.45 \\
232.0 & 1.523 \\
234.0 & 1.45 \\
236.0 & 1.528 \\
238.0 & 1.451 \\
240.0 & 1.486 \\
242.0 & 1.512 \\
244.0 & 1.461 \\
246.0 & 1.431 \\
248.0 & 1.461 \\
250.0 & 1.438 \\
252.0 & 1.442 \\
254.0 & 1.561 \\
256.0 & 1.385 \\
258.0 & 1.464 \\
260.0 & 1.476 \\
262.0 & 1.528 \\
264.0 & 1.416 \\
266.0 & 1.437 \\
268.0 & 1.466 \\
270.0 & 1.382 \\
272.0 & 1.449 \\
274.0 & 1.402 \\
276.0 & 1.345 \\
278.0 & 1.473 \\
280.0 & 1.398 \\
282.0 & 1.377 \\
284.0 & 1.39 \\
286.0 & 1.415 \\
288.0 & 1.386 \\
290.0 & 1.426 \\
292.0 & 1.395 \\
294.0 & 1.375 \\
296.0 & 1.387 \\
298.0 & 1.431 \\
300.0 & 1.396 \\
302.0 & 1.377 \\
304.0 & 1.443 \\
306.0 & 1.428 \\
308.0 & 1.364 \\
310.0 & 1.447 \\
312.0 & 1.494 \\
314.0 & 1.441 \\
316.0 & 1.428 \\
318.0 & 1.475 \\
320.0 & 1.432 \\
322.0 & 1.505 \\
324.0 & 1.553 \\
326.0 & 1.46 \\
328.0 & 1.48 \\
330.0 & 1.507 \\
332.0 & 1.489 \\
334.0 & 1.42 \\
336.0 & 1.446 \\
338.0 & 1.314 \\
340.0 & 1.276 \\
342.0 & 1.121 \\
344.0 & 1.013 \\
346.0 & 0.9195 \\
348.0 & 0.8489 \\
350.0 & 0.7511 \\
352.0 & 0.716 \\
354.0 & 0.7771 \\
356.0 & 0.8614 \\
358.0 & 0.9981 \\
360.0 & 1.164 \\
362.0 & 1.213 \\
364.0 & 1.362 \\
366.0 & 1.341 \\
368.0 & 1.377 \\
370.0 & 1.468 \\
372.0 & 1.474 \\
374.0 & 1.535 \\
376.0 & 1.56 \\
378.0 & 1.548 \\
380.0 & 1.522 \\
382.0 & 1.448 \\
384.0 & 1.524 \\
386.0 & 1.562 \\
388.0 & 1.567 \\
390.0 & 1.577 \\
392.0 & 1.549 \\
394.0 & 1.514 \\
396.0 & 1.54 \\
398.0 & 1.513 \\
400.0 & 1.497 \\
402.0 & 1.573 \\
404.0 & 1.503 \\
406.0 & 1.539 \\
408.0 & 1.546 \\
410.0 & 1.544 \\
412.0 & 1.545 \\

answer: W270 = -1.9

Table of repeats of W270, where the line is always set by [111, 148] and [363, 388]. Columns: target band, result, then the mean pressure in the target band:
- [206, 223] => -1.0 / 1.56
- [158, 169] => 2.6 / 1.13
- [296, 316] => 0.8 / 1.42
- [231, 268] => 0.2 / 1.47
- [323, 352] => 4.7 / 1.24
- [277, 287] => 0.5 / 1.41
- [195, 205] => -0.5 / 1.55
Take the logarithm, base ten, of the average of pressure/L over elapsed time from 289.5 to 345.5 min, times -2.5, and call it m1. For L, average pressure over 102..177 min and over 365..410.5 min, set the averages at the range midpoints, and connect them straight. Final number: 0.05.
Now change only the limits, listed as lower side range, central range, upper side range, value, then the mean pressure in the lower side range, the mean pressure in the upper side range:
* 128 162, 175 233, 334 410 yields -0.19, 1.24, 1.33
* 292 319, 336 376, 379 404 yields 0.28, 1.42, 1.53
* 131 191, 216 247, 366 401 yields -0.09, 1.32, 1.51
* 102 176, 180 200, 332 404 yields -0.12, 1.35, 1.32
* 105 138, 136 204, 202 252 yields 0.11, 1.48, 1.51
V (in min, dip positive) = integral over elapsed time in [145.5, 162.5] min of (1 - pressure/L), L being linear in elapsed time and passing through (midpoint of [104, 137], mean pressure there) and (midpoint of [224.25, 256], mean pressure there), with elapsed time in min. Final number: 5.4 min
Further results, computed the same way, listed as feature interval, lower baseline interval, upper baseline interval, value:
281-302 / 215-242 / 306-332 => 1.1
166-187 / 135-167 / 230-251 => -2.6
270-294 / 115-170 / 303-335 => 0.4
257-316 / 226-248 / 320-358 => -3.8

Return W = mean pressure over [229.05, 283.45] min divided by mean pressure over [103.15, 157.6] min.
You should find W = 1.05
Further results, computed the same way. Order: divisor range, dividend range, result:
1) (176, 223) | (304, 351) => 0.88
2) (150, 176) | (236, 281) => 1.28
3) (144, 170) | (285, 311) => 1.25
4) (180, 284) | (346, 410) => 0.91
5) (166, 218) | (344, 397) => 0.86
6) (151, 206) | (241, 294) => 1.08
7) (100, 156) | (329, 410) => 0.95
